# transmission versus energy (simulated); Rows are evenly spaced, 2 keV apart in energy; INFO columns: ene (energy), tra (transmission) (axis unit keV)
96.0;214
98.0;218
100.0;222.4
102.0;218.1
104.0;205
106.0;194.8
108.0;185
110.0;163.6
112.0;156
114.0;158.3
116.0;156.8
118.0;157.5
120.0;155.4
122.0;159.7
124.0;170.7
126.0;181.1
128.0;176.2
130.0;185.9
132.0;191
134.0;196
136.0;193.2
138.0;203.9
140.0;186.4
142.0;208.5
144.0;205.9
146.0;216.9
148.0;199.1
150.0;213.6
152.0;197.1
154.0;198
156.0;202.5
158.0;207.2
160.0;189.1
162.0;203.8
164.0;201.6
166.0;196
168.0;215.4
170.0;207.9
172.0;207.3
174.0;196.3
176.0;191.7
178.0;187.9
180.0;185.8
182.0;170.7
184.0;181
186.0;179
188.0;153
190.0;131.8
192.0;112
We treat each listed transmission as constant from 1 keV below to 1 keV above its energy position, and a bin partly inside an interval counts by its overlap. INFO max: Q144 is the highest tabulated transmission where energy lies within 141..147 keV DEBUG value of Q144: 216.9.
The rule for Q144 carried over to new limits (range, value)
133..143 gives 208.5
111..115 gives 158.3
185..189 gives 179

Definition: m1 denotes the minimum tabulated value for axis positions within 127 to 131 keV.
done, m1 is 176.2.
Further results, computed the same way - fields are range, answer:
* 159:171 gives 189.1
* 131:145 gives 186.4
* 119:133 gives 155.4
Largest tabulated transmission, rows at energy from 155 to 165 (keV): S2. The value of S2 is 207.2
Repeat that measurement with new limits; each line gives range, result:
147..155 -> 213.6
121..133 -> 191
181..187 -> 181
